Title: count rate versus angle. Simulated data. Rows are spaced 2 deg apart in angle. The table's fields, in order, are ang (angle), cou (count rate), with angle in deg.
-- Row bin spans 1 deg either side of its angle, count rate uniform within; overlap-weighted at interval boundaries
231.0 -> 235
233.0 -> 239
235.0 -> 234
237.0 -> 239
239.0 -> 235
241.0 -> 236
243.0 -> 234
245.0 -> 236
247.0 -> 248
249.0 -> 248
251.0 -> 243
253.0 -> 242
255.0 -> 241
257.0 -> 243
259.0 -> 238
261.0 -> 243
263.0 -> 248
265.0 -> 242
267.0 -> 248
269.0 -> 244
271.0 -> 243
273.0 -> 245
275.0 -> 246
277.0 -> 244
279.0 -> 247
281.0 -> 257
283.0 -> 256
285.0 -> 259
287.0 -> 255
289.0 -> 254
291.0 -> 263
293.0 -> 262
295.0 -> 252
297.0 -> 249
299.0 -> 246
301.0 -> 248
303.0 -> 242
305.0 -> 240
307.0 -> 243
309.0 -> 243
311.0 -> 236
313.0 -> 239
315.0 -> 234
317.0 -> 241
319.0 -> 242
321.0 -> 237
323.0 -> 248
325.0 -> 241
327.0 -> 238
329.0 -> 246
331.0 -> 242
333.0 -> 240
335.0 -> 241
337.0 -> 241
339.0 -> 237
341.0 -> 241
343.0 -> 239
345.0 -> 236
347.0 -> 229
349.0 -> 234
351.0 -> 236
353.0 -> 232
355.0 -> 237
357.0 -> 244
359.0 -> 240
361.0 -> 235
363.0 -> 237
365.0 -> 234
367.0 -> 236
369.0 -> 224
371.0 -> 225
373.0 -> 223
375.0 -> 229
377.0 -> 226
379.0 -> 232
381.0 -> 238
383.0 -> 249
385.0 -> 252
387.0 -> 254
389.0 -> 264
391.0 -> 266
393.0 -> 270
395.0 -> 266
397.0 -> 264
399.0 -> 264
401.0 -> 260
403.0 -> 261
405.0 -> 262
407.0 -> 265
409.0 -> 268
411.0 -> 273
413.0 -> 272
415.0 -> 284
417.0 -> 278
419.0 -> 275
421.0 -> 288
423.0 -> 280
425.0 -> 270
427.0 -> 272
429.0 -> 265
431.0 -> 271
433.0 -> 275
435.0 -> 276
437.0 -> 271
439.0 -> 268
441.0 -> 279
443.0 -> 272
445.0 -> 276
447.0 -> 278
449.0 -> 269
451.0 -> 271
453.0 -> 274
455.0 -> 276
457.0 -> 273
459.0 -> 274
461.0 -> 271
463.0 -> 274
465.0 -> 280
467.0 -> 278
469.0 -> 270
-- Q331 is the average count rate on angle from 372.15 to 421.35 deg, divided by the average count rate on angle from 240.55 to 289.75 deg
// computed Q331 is 1.1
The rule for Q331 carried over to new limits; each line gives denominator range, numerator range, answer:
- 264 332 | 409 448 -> 1.12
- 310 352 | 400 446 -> 1.14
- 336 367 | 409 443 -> 1.16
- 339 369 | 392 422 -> 1.14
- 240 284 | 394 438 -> 1.11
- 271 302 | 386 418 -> 1.06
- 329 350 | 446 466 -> 1.15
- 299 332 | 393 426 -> 1.12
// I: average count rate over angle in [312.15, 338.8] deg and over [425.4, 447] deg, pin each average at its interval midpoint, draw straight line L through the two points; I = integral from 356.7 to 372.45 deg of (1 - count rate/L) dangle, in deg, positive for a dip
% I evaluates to 1.14 deg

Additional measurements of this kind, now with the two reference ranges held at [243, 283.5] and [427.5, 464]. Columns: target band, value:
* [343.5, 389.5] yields 4.27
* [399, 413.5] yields 0.07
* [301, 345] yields 2.31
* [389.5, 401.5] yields 0.00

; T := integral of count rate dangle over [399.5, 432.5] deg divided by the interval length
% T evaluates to 271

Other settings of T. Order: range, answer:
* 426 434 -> 271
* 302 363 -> 239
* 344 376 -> 233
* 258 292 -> 249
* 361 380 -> 230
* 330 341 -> 240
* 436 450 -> 273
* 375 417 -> 259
